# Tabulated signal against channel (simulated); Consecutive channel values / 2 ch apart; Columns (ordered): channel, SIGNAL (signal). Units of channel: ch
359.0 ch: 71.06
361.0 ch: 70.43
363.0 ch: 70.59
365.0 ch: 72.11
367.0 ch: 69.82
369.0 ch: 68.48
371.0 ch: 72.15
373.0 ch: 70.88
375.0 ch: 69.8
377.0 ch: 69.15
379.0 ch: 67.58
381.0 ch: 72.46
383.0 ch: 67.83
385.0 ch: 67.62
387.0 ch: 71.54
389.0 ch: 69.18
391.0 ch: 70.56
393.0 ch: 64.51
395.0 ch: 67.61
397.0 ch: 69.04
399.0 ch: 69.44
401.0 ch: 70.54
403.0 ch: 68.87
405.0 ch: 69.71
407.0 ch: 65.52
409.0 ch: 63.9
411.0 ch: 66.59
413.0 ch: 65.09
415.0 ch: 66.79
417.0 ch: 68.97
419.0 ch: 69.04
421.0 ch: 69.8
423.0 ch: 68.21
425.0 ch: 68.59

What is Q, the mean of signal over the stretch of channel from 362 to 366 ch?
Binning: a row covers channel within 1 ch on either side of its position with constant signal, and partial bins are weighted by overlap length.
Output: 71.3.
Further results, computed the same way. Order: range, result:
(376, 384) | 69.3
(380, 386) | 69.3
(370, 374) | 71.5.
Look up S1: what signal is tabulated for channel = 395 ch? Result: 67.61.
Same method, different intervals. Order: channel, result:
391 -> 70.56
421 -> 69.8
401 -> 70.54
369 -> 68.48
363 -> 70.59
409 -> 63.9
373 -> 70.88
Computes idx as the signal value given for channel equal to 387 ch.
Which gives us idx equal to 71.54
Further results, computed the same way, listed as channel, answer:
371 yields 72.15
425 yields 68.59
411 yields 66.59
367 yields 69.82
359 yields 71.06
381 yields 72.46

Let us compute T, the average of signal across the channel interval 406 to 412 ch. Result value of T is 65.3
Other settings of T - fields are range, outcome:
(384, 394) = 68.7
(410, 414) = 65.8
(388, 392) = 69.9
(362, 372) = 70.6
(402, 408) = 68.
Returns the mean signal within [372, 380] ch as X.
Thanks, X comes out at 69.4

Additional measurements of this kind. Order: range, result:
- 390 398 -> 67.9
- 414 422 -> 68.7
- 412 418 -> 67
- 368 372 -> 70.3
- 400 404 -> 69.7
